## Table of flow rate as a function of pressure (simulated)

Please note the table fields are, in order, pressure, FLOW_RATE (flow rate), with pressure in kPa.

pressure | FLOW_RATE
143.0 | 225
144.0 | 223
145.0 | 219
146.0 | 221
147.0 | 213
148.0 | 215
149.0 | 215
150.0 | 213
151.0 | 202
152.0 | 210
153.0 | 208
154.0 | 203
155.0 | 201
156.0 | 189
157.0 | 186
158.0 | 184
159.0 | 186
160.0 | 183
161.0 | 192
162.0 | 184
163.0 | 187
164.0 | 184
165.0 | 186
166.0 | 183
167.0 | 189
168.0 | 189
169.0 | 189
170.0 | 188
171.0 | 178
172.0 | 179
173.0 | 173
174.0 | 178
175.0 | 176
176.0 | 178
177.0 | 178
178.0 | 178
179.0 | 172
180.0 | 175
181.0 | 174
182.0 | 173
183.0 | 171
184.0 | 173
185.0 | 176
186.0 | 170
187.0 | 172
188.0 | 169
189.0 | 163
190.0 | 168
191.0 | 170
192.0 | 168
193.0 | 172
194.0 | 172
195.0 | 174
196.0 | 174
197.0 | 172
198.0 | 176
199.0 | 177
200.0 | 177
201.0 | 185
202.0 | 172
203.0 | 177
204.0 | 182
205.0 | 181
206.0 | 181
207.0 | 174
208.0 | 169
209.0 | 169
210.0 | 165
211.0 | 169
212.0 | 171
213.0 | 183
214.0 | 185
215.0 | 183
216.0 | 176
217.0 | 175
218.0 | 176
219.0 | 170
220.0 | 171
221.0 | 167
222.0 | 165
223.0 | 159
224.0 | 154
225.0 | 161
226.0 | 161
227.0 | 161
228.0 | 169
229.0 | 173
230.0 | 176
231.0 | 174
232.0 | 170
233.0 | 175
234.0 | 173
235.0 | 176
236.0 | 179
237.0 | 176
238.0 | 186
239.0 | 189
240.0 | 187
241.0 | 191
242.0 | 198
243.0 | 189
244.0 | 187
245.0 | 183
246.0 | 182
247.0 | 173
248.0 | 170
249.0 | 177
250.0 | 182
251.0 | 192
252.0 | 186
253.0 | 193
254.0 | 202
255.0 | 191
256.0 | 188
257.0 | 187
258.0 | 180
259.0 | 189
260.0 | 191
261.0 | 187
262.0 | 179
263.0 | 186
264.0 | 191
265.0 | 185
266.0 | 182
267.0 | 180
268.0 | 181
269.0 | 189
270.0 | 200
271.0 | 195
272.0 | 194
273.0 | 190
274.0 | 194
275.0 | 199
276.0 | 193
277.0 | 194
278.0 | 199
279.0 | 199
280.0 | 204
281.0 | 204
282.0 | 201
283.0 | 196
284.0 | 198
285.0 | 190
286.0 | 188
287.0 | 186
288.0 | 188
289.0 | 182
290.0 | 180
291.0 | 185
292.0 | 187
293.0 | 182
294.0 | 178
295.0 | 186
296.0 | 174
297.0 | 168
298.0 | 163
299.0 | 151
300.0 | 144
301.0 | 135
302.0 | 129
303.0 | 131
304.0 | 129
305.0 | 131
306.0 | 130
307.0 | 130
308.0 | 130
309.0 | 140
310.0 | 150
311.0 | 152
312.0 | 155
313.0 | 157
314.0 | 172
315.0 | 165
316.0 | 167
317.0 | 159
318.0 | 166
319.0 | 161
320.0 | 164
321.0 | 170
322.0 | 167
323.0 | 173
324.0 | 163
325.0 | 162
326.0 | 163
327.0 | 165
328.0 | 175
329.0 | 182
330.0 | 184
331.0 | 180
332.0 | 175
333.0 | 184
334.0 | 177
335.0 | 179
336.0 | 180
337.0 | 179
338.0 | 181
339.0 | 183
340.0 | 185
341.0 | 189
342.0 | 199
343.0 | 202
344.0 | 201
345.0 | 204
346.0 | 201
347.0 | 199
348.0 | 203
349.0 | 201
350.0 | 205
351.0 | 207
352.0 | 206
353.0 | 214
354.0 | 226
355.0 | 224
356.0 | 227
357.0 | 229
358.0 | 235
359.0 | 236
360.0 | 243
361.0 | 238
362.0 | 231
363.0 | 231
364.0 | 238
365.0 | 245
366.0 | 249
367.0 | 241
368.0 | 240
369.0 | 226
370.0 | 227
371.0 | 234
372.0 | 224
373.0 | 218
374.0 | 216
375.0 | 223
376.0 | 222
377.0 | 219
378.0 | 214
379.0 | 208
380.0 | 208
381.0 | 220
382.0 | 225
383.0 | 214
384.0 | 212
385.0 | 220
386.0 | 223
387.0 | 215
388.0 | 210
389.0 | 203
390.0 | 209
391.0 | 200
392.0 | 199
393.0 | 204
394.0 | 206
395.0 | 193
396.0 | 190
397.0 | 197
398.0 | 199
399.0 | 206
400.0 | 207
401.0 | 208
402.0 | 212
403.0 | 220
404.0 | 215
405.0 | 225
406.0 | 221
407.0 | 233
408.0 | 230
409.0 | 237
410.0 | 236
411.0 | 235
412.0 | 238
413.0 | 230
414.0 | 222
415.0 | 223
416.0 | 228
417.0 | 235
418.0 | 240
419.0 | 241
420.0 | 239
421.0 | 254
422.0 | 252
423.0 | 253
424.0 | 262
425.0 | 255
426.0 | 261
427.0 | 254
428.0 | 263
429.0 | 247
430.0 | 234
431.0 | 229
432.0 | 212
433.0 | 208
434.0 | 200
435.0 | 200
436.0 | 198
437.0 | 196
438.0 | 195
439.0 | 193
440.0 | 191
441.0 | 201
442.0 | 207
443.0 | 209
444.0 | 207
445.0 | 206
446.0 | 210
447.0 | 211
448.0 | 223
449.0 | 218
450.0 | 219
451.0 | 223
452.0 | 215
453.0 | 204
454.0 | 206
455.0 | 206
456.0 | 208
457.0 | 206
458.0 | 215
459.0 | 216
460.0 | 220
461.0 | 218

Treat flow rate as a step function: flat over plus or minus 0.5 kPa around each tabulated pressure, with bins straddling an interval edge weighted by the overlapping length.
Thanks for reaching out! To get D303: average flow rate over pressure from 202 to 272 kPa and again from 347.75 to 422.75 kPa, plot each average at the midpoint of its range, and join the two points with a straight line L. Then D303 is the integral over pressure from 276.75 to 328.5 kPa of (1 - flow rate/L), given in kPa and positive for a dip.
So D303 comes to 7.9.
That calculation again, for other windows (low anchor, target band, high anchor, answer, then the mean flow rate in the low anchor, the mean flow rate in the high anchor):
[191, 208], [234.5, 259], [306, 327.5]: -2.4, 176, 158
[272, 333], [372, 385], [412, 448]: -0.9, 171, 225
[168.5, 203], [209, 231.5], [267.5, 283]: 1.6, 175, 196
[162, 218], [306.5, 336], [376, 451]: 5.4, 176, 219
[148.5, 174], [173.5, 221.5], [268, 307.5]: 3.3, 191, 177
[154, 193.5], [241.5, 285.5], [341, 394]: 1.7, 179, 218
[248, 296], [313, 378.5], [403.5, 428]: 4.5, 189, 239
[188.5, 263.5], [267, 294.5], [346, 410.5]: 0.1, 177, 219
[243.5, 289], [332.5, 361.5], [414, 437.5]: 1.0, 189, 234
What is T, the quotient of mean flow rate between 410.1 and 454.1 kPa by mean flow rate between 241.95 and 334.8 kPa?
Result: 1.27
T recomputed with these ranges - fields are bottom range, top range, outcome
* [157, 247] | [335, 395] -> 1.21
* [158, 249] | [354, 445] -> 1.26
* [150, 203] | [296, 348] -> 0.92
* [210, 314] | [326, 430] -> 1.23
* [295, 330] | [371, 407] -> 1.36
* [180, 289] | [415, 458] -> 1.23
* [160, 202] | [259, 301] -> 1.05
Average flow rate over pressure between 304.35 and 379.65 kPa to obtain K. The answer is 194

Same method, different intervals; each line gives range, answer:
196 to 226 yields 173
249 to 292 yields 190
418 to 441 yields 229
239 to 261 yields 187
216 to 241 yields 172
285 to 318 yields 160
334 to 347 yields 190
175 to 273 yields 178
